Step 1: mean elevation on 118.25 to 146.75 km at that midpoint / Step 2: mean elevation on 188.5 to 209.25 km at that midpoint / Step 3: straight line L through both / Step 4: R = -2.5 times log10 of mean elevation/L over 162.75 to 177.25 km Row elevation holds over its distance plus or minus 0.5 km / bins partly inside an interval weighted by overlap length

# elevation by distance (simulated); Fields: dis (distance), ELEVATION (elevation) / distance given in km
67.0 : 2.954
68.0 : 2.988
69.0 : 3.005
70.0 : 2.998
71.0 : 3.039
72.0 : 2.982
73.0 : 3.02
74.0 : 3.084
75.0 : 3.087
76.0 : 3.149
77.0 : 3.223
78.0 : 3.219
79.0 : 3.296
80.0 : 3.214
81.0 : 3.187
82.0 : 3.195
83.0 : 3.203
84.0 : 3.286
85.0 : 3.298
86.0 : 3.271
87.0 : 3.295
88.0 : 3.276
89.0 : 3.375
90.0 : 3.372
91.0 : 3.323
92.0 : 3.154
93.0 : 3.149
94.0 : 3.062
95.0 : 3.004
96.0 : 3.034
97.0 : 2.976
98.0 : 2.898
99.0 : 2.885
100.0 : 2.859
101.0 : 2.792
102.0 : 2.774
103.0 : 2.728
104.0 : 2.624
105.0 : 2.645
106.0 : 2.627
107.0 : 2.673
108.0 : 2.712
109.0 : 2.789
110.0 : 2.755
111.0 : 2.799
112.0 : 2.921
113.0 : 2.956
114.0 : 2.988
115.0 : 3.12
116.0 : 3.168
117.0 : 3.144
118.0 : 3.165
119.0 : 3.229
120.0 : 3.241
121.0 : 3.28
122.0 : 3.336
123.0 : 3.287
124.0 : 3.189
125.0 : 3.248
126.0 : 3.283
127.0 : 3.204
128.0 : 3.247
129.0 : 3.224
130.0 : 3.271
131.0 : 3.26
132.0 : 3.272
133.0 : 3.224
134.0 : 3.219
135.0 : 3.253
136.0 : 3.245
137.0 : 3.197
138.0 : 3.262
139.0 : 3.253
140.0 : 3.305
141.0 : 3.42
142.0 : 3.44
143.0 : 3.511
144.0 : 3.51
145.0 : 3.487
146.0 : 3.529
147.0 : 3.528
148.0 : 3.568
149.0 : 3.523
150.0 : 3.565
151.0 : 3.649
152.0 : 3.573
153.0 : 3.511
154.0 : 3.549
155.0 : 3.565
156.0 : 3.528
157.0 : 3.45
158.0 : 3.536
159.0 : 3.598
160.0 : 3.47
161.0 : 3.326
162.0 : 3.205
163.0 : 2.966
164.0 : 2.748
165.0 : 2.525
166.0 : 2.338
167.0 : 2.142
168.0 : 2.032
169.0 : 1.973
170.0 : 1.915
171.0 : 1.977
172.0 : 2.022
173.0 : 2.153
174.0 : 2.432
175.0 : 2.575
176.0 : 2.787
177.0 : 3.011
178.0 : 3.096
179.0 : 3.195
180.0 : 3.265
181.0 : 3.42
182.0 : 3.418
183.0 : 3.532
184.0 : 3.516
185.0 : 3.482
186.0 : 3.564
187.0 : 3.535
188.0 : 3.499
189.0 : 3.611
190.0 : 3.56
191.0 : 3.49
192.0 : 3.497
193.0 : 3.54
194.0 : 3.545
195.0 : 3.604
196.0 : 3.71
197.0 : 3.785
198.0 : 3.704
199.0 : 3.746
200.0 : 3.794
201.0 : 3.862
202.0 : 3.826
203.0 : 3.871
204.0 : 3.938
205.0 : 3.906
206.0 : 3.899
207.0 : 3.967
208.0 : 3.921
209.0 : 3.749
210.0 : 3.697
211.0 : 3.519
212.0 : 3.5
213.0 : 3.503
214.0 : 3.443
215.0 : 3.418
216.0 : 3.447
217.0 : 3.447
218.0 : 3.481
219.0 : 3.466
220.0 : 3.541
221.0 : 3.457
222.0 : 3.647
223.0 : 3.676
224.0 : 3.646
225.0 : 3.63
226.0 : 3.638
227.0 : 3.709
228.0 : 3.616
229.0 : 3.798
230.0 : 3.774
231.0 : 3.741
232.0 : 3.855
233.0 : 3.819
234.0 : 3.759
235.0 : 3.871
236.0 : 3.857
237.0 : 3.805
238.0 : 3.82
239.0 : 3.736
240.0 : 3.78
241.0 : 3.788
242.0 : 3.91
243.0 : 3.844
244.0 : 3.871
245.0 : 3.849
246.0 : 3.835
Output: 0.45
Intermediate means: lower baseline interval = 3.3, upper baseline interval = 3.74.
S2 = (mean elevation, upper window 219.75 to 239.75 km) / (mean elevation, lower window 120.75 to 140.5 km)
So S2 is 1.14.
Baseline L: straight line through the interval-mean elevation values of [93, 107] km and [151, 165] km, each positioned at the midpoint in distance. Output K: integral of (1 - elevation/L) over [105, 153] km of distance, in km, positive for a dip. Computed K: -1.8 km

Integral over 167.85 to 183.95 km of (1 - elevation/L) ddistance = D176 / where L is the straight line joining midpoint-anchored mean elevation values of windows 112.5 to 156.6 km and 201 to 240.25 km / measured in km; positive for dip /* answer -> 3.7 km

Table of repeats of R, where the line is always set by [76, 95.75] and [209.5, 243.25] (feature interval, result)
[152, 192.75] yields 0.14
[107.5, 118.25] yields 0.13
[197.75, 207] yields -0.08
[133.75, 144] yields 0.02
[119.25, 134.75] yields 0.03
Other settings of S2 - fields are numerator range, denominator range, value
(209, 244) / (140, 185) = 1.18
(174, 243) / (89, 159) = 1.13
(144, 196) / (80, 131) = 1.03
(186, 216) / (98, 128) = 1.23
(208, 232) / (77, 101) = 1.14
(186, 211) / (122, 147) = 1.12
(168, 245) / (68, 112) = 1.15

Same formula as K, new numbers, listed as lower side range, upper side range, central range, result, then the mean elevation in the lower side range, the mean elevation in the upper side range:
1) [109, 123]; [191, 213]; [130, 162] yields -1.12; 3.08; 3.73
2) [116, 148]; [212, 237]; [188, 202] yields -0.48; 3.3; 3.64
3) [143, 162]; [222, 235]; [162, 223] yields 5.75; 3.52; 3.72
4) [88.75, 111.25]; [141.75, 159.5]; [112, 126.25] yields -0.14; 2.91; 3.54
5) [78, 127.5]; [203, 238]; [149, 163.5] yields -0.51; 3.07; 3.69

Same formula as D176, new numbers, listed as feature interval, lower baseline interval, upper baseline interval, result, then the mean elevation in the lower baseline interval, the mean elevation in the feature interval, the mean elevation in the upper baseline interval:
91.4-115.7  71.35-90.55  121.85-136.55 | 2.7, 3.21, 2.88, 3.25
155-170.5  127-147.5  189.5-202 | 2.7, 3.33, 2.87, 3.66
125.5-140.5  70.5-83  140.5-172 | -0.5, 3.14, 3.25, 3.13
